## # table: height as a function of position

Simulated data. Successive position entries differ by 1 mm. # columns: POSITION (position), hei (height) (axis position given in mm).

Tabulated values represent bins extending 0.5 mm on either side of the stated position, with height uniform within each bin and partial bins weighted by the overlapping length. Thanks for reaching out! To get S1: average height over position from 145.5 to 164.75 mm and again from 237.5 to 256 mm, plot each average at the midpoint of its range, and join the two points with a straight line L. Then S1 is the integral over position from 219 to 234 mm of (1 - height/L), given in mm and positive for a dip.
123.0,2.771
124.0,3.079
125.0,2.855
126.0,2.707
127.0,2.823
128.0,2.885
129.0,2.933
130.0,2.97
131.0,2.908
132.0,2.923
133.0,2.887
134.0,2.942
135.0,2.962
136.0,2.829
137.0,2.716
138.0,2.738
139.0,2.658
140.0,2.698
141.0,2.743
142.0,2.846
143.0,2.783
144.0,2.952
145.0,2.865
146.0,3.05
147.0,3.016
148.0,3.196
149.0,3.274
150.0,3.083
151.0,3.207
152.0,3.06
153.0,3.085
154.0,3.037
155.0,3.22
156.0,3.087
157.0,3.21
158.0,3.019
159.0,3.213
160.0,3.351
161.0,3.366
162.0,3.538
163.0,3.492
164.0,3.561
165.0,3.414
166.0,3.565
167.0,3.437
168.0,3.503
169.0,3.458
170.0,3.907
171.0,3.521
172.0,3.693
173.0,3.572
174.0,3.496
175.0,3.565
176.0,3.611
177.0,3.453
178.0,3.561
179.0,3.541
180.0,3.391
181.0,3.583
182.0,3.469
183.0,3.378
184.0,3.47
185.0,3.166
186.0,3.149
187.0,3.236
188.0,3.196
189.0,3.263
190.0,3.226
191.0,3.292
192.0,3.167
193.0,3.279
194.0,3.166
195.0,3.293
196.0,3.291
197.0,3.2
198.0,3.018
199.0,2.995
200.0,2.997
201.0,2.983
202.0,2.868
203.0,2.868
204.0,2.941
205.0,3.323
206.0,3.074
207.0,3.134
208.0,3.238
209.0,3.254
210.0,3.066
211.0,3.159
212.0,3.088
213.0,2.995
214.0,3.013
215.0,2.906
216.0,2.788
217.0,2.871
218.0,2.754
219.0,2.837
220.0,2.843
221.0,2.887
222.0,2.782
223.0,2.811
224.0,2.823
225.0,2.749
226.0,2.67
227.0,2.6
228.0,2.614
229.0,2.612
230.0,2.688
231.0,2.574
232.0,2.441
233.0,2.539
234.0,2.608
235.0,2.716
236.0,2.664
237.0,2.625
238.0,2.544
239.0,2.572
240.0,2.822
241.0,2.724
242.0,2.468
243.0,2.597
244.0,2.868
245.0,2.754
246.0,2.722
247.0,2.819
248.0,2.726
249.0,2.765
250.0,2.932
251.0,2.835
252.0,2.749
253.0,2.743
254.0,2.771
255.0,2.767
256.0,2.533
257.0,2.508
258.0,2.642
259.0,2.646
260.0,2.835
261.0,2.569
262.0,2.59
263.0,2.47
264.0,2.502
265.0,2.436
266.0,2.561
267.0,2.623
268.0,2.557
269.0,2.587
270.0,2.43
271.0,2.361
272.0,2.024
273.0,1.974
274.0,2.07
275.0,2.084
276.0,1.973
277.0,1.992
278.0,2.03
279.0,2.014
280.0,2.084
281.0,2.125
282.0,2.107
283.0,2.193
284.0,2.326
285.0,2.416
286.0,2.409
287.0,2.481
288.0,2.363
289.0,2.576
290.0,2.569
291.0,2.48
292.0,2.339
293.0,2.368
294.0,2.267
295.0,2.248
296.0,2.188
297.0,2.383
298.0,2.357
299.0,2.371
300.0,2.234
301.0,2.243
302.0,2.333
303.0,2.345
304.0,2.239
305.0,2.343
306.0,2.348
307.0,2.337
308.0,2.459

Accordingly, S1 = 0.8 mm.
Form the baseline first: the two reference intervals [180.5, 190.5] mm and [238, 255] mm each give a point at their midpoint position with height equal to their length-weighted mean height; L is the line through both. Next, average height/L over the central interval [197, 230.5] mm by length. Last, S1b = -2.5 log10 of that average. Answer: 0.05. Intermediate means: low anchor 3.31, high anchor 2.74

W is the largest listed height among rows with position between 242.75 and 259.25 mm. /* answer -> 2.932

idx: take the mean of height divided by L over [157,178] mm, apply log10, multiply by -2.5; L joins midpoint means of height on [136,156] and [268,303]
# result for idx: -0.22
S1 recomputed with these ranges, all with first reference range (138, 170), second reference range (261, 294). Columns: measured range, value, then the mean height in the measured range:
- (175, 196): -2.83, 3.35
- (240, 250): -0.75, 2.73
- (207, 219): -1.07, 3.01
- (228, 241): -0.04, 2.62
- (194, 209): -1.35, 3.1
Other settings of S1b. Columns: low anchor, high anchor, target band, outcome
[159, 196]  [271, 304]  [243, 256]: -0.05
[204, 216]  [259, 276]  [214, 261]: 0.02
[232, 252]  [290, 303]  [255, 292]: 0.05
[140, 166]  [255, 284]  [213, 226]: -0.06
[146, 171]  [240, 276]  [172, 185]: -0.11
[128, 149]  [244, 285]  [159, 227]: -0.18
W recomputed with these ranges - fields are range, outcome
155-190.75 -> 3.907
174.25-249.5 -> 3.611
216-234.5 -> 2.887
